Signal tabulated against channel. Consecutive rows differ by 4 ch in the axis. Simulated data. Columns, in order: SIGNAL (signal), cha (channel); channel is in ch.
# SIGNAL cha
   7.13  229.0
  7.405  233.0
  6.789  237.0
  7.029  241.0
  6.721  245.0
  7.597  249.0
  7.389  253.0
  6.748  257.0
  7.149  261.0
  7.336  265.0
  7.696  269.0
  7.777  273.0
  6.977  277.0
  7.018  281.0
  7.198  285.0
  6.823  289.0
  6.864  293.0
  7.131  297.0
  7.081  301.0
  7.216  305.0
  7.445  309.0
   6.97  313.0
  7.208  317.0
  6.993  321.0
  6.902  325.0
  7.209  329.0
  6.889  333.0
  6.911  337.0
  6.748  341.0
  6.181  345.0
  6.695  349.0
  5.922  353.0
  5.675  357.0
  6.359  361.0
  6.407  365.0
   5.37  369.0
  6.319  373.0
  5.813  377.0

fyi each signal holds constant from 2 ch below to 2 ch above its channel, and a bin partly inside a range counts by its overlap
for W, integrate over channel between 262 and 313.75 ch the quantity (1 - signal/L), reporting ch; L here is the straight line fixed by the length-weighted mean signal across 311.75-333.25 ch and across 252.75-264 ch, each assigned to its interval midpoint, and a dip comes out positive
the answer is -1.04 ch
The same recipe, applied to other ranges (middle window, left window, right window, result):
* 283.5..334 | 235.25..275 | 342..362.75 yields -3.2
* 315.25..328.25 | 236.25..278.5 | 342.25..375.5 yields -1.0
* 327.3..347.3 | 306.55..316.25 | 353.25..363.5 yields -0.7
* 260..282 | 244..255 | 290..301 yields -0.6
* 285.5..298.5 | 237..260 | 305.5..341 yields 0.2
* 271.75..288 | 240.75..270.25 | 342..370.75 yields -0.6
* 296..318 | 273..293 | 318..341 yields -0.5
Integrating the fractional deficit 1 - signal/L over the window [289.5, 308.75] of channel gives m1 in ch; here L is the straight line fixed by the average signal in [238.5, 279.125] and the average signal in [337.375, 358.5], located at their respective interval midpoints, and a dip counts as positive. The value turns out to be -0.8 ch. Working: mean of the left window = 7.24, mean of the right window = 6.31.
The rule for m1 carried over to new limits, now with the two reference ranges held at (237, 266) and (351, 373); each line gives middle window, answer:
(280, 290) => -0.4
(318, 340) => -2.3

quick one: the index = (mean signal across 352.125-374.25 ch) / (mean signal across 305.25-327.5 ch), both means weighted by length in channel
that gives 0.8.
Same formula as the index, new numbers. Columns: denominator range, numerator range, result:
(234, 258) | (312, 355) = 0.96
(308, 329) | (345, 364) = 0.87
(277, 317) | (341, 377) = 0.87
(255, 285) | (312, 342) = 0.97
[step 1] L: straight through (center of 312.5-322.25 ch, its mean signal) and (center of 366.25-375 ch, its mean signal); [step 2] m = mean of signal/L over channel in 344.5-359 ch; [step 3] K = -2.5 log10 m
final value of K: 0.036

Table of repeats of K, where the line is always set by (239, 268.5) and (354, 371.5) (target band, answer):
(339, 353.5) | -0.050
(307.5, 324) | -0.104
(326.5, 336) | -0.117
